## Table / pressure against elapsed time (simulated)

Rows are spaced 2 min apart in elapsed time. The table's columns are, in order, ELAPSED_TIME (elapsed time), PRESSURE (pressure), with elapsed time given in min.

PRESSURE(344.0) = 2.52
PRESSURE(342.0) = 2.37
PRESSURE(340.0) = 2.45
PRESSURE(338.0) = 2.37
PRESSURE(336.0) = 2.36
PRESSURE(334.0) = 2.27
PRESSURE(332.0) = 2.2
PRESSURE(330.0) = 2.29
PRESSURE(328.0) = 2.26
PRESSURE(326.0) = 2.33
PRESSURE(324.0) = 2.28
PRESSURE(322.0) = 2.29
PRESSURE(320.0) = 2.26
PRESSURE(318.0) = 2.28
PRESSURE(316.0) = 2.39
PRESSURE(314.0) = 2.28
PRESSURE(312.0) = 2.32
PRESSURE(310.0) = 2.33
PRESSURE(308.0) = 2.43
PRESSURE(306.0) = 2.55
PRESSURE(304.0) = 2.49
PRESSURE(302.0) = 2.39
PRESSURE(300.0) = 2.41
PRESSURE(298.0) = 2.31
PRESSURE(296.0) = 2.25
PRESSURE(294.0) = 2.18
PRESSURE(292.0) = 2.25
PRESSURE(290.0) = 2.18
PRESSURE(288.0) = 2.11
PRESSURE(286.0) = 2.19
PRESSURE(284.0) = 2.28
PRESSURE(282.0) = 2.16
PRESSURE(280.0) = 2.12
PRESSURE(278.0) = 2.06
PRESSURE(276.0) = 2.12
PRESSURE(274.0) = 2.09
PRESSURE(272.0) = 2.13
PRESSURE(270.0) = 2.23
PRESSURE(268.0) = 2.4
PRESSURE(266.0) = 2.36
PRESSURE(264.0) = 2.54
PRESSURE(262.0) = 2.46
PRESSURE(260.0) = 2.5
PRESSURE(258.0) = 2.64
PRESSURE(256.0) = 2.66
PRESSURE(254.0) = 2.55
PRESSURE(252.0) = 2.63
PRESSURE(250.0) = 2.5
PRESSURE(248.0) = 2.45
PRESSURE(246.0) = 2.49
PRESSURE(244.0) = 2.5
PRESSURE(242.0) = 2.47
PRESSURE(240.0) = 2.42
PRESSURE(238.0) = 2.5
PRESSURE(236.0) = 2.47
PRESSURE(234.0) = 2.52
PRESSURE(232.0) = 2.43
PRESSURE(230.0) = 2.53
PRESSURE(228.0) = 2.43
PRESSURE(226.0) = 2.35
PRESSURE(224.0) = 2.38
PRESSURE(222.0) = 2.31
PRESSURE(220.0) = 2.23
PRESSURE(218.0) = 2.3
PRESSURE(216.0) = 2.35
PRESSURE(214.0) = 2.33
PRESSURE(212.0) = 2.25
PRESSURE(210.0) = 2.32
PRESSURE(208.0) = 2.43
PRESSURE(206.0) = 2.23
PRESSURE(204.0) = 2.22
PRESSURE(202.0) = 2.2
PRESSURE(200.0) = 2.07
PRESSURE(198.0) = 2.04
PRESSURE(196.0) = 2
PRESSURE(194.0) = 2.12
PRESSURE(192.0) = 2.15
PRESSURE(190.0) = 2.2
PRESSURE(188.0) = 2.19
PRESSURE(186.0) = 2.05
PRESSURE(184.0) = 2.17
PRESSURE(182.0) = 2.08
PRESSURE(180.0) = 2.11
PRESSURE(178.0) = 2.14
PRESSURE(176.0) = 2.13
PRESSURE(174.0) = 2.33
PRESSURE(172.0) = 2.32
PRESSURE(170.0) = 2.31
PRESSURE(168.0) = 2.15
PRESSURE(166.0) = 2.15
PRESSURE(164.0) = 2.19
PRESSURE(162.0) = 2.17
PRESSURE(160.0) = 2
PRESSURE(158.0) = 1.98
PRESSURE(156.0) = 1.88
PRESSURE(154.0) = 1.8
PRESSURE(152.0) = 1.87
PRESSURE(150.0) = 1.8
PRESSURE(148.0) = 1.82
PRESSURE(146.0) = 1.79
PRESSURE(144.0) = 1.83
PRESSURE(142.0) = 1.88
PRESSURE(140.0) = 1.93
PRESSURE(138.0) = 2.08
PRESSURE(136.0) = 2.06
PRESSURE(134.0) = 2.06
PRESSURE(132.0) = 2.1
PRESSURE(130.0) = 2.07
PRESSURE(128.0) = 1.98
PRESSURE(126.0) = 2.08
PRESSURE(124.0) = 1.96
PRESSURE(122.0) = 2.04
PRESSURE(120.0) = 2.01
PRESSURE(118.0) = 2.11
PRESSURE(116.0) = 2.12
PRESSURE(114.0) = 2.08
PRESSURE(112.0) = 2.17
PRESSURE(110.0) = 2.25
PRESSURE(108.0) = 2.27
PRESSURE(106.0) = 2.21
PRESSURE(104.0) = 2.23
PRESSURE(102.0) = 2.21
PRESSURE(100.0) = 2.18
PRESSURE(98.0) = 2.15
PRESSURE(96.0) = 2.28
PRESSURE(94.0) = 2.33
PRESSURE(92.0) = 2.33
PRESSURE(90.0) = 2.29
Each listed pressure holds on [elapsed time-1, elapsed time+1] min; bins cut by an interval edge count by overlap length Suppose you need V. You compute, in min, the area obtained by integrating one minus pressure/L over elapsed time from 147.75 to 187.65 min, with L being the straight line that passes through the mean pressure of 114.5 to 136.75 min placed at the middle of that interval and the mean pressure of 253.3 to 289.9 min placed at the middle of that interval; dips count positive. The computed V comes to 0.9 min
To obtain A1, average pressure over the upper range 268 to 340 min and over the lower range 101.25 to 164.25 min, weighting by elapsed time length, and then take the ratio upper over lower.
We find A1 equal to 1.1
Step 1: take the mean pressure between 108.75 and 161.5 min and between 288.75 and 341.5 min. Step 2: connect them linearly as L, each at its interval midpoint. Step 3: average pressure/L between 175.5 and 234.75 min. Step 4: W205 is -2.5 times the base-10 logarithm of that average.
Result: -0.06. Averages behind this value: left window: 1.99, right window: 2.32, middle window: 2.24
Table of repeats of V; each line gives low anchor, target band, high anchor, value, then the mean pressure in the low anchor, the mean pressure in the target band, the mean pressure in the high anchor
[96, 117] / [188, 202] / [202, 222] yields 1.0 min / 2.19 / 2.11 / 2.29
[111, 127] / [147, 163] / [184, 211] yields 1.5 min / 2.07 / 1.92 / 2.17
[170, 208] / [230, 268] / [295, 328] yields -4.2 min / 2.16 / 2.5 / 2.35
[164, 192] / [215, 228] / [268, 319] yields -0.7 min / 2.18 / 2.33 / 2.26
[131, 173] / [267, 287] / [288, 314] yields 0.9 min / 2.01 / 2.18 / 2.33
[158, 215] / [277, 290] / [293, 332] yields 0.8 min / 2.18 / 2.16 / 2.33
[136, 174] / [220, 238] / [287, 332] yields -2.2 min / 2.01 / 2.42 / 2.31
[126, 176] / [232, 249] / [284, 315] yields -2.1 min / 2.03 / 2.47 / 2.31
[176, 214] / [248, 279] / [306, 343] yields -2.0 min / 2.17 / 2.39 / 2.33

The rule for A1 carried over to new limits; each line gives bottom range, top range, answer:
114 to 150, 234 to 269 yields 1.26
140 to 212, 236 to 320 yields 1.13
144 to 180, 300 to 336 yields 1.14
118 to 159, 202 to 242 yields 1.21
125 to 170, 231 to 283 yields 1.20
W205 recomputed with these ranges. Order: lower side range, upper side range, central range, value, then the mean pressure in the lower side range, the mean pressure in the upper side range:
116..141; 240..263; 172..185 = 0.03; 2.04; 2.53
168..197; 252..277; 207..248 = -0.05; 2.16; 2.4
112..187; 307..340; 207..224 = -0.08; 2.05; 2.31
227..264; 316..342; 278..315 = 0.05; 2.51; 2.31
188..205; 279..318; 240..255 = -0.14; 2.13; 2.3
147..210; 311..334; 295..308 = -0.07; 2.11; 2.29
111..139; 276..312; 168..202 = -0.01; 2.07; 2.27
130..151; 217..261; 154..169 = 0.00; 1.94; 2.47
